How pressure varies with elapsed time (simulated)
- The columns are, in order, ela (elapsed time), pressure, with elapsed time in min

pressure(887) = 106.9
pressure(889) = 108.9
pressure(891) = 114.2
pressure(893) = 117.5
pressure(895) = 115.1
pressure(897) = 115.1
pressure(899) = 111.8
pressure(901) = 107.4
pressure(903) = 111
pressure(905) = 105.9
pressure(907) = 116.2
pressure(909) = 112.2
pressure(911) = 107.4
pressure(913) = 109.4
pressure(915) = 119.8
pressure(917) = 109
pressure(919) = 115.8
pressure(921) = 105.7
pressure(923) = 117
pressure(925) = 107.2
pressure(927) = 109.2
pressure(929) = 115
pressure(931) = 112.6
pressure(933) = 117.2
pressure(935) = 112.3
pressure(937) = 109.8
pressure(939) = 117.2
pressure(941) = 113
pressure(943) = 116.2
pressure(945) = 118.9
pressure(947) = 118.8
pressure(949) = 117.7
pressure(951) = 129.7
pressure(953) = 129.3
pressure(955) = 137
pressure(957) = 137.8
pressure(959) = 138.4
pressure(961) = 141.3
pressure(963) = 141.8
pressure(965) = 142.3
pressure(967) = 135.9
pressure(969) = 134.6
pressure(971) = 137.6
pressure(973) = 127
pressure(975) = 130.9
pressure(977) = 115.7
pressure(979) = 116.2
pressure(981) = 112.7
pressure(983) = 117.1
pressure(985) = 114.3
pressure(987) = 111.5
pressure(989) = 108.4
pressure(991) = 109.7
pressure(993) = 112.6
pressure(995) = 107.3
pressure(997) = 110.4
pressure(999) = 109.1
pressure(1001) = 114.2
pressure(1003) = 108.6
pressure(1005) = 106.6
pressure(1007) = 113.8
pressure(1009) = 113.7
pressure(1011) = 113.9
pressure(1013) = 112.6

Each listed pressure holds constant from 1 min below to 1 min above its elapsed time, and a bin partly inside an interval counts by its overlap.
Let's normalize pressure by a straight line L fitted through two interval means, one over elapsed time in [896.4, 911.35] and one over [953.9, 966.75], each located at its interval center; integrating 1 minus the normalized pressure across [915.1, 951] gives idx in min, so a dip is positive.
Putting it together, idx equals 3.2 min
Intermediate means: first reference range 111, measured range 114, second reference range 139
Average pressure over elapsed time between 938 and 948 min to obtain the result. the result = 117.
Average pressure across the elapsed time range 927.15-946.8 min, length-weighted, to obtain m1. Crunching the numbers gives 115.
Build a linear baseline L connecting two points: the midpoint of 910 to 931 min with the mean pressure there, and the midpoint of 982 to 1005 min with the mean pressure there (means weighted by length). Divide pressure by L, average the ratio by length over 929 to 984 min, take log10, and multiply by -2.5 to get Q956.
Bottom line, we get -0.13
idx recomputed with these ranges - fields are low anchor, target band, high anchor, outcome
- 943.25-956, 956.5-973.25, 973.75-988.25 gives -2.3 min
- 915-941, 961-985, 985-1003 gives -3.7 min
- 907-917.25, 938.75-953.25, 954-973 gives 1.1 min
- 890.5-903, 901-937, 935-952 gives 1.1 min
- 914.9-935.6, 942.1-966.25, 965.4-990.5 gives -2.7 min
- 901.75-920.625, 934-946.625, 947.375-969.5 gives 1.1 min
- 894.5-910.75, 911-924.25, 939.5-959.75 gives 0.4 min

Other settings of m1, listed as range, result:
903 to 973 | 121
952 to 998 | 125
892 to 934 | 112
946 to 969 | 134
